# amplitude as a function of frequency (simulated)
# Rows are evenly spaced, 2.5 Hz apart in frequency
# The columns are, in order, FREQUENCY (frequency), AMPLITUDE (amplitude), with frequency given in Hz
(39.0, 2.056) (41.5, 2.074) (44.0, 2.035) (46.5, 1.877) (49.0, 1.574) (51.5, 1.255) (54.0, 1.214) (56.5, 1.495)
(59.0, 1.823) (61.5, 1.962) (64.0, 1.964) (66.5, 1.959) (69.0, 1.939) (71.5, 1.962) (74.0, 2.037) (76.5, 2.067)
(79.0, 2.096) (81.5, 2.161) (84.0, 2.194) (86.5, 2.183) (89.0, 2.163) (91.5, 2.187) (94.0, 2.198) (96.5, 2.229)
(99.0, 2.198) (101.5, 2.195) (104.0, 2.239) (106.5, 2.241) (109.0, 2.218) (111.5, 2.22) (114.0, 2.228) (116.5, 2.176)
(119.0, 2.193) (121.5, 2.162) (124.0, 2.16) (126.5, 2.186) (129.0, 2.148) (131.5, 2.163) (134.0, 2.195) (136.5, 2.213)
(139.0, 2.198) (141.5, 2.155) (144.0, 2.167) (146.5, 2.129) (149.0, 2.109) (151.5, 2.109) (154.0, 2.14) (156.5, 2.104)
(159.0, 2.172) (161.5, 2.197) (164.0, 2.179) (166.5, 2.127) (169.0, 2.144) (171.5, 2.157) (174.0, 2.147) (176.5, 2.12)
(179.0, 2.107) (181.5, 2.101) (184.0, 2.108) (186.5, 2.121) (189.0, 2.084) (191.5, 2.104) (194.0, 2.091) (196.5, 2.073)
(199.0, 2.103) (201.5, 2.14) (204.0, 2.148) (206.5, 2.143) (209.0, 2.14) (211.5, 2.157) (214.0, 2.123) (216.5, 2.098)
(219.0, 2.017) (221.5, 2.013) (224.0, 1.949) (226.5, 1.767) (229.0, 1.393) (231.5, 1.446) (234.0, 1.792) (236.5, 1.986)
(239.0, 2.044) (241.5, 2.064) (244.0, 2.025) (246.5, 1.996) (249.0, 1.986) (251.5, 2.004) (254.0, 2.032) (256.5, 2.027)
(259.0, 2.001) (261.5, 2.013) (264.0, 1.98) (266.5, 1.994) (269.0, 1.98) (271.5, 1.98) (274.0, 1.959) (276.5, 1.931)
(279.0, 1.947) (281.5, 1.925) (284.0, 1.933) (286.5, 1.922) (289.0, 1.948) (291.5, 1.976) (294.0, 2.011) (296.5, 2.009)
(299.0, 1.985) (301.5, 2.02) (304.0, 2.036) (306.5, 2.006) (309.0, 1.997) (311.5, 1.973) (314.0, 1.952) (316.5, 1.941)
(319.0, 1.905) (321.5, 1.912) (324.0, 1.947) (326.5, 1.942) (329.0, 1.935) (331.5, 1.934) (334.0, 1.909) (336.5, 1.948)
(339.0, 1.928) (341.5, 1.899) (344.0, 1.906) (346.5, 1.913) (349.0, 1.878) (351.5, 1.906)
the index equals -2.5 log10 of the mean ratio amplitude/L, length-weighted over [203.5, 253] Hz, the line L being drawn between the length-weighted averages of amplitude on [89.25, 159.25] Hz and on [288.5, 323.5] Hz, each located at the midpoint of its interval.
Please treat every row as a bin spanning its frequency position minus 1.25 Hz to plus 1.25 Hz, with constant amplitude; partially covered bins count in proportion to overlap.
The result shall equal 0.05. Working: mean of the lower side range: 2.18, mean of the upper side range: 1.98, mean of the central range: 1.96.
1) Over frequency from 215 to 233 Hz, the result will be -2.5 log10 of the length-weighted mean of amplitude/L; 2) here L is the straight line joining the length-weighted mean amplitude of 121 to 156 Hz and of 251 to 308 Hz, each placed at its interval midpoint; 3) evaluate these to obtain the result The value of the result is 0.13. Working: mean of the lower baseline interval 2.16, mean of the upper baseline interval 1.98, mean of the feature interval 1.82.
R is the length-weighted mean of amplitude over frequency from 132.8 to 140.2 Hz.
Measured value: 2.2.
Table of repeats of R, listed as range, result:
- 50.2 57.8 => 1.33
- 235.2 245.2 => 2.03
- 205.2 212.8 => 2.15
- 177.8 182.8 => 2.1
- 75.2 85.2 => 2.13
